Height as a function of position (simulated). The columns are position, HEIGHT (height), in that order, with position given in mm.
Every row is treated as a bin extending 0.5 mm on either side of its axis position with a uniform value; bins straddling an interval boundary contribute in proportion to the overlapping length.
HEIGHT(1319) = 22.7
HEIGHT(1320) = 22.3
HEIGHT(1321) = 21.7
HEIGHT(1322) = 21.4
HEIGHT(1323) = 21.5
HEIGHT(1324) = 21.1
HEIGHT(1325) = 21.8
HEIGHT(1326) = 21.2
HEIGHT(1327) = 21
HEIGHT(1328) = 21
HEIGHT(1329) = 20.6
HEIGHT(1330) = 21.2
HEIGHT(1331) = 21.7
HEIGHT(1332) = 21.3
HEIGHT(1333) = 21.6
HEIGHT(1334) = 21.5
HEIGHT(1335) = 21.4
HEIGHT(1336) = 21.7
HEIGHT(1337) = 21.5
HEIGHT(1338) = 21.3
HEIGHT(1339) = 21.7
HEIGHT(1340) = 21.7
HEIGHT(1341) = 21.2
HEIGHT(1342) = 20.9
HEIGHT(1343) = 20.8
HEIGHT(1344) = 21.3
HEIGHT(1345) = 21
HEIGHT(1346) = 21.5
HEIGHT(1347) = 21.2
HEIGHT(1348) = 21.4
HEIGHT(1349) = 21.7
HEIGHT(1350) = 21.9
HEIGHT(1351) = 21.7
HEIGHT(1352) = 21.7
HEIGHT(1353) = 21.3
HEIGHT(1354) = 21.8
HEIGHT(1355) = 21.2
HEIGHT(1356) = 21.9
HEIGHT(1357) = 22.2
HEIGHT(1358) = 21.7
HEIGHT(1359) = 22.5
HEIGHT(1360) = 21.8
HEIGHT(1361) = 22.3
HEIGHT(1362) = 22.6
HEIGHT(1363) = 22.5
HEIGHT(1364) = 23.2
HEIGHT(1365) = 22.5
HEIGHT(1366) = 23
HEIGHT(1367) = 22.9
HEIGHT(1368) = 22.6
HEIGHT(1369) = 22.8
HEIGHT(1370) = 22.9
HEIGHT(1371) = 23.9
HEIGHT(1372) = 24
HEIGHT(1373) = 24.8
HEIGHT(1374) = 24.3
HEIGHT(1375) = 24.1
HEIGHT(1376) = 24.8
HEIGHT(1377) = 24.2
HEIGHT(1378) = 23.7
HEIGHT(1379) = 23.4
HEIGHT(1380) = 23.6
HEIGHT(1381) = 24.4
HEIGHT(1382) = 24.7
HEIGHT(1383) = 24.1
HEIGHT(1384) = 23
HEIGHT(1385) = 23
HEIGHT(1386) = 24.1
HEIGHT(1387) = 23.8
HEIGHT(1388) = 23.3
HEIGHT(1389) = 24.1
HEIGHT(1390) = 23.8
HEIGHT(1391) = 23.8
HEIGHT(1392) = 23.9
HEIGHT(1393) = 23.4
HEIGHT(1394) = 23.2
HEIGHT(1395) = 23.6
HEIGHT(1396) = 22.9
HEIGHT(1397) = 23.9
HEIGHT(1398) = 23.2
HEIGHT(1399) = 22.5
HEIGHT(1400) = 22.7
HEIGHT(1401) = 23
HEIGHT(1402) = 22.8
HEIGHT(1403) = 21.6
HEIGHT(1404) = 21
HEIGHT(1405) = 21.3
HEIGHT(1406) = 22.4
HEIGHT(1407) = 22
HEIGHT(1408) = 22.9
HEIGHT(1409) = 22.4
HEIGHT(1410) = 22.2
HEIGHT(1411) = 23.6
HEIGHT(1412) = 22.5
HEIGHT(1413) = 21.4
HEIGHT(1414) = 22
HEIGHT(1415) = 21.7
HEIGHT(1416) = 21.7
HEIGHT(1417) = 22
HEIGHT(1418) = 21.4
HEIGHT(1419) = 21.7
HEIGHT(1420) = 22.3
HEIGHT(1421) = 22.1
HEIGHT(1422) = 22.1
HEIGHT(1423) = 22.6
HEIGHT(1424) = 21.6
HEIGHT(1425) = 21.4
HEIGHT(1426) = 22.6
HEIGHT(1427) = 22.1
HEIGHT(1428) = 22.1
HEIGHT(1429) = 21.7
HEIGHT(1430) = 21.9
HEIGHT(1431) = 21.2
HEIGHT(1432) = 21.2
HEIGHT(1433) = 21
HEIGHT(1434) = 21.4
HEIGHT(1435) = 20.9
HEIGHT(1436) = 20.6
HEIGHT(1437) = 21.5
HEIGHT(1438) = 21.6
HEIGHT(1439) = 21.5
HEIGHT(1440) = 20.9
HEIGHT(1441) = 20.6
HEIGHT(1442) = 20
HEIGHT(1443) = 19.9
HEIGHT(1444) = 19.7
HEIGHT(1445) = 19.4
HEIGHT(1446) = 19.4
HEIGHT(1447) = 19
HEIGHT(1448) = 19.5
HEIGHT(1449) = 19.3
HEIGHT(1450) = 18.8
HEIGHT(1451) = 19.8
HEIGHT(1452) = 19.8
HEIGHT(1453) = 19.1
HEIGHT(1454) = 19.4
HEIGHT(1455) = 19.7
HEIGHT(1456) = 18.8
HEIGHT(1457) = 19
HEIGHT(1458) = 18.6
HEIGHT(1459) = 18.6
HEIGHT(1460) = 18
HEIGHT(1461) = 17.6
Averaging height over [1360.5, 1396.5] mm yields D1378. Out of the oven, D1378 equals 23.5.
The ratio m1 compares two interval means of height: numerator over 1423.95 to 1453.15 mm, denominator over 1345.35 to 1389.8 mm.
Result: 0.90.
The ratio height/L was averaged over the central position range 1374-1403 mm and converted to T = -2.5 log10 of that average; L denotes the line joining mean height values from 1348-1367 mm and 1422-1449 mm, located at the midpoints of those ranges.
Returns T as -0.09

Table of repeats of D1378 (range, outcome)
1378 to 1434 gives 22.6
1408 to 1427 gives 22.1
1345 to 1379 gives 22.6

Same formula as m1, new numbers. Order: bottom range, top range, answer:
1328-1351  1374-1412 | 1.09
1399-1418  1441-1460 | 0.87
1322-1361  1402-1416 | 1.03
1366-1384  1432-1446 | 0.87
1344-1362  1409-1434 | 1.01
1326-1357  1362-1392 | 1.10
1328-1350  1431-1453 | 0.95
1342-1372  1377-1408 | 1.05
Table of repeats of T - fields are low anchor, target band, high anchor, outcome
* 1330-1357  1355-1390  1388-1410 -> -0.052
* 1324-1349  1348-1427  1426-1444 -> -0.074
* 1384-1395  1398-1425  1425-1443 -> 0.016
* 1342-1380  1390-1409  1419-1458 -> -0.059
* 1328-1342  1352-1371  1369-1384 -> 0.034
